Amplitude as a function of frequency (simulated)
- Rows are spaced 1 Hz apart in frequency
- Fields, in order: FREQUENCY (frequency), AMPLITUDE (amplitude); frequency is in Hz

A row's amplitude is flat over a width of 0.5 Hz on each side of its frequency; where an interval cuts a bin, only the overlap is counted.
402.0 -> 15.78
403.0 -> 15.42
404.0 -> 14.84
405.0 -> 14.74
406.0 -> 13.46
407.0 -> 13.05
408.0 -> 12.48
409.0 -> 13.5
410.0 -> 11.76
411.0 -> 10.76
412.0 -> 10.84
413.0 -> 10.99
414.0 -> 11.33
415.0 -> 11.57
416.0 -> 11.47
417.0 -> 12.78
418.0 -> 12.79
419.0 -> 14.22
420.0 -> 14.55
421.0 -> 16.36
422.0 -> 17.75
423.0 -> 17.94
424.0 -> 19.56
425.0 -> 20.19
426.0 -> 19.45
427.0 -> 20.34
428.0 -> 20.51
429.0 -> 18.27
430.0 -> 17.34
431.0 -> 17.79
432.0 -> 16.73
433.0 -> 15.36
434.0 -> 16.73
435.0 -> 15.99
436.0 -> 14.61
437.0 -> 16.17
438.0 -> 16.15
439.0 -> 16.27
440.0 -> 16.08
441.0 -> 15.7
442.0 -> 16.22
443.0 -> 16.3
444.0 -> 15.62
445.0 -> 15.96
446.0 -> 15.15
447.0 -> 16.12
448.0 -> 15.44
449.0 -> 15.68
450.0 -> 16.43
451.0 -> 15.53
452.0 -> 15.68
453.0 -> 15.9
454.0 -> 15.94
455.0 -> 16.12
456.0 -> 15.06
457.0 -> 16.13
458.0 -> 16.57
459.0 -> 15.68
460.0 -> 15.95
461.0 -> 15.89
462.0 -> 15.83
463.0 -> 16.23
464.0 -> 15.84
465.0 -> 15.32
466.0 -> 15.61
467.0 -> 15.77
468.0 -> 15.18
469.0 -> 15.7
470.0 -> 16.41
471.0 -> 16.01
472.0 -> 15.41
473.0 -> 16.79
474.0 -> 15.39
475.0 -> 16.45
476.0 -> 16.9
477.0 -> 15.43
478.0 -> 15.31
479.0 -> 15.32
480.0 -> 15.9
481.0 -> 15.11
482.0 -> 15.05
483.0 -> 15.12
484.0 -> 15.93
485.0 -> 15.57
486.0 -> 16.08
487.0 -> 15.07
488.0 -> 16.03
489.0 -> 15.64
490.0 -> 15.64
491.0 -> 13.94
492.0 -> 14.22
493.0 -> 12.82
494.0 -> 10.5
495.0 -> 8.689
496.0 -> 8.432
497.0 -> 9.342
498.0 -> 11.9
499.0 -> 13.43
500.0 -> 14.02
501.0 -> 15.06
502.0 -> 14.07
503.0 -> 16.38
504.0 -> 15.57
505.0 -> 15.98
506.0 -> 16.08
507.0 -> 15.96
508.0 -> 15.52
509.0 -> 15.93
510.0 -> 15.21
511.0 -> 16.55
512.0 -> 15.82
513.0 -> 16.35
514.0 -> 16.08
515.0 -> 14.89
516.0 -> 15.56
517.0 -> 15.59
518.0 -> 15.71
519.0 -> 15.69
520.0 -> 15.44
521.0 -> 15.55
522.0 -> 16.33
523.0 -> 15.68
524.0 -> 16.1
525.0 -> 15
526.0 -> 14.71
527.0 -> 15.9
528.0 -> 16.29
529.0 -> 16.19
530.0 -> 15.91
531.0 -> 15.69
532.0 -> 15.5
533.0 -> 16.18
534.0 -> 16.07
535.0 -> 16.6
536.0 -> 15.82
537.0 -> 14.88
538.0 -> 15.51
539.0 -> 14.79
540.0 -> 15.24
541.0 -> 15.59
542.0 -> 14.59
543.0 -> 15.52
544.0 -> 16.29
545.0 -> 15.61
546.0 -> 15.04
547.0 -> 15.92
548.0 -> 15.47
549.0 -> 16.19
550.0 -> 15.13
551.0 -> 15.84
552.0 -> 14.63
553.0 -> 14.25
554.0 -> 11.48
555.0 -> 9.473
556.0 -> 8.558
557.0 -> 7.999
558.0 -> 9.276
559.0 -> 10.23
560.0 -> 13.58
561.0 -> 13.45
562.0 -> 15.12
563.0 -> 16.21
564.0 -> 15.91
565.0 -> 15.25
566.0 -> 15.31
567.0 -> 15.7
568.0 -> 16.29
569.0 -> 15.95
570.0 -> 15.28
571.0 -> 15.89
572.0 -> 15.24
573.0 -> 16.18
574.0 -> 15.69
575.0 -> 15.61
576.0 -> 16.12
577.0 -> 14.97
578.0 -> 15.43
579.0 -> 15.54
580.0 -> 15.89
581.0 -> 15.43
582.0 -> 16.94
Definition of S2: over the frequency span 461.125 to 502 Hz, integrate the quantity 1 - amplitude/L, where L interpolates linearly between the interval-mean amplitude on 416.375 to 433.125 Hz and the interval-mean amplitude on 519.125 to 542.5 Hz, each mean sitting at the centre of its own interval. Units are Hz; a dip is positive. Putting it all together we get 4.1 Hz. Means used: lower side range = 17.2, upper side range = 15.6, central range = 14.7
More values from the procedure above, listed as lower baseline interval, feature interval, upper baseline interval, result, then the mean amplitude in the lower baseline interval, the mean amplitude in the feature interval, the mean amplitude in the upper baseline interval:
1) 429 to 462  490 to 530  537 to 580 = 1.3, 16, 14.7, 14.6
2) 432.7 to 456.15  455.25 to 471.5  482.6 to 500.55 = -1.0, 15.9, 15.8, 13.5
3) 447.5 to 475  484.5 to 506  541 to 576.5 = 2.2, 15.8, 13.8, 14.4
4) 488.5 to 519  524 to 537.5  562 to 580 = -0.8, 14.4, 15.8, 15.7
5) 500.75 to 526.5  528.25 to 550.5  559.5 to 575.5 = -0.1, 15.7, 15.6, 15.4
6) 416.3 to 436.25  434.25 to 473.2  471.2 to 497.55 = -0.2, 16.9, 15.9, 14.5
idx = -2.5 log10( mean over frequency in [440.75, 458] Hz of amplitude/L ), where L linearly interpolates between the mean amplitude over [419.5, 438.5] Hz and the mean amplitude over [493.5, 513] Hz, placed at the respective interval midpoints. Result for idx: 0.04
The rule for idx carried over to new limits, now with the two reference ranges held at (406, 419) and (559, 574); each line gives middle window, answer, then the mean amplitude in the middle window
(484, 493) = -0.116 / 15.2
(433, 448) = -0.247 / 15.9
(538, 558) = 0.062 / 14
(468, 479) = -0.192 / 15.9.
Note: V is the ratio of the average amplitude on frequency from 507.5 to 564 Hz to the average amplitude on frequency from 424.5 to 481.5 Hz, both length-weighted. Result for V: 0.92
